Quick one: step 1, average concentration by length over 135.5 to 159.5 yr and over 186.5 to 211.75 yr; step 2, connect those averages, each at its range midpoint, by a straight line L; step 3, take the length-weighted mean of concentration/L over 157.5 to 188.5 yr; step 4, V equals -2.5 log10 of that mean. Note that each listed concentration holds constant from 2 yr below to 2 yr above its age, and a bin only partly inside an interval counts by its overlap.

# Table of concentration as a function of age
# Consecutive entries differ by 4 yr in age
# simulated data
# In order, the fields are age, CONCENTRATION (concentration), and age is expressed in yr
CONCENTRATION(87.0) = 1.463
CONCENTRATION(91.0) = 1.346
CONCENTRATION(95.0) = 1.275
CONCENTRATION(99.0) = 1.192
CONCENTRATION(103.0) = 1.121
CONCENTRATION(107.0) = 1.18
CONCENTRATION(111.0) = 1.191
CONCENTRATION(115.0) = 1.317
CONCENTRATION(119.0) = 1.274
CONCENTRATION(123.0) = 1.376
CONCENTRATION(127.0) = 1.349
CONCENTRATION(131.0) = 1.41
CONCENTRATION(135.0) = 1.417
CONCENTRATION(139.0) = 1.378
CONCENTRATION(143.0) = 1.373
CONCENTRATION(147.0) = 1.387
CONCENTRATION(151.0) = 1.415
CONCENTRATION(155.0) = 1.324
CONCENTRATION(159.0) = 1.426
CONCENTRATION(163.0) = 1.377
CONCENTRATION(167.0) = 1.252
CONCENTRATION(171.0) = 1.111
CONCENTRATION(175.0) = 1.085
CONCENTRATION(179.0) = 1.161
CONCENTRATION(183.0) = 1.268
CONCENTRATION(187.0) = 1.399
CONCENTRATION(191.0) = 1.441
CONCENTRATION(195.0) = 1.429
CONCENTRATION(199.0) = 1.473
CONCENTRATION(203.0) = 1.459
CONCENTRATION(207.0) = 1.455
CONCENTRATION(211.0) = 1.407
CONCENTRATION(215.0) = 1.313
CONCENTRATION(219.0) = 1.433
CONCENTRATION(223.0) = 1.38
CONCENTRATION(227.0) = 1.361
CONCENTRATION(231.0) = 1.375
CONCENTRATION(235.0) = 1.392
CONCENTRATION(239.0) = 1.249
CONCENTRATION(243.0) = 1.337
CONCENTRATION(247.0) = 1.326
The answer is 0.13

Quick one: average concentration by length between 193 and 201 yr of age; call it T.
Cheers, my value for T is 1.45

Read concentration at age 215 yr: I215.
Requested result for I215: 1.313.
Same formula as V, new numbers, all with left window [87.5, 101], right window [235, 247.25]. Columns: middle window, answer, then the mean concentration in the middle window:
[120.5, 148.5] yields -0.07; 1.38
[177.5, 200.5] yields -0.05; 1.36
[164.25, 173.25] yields 0.09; 1.2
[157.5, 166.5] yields -0.06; 1.38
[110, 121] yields 0.02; 1.27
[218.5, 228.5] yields -0.06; 1.39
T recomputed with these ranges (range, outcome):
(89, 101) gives 1.27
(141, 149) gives 1.38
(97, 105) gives 1.16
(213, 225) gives 1.38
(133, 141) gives 1.4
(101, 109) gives 1.15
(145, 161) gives 1.39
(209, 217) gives 1.36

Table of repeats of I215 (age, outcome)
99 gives 1.192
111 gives 1.191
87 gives 1.463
